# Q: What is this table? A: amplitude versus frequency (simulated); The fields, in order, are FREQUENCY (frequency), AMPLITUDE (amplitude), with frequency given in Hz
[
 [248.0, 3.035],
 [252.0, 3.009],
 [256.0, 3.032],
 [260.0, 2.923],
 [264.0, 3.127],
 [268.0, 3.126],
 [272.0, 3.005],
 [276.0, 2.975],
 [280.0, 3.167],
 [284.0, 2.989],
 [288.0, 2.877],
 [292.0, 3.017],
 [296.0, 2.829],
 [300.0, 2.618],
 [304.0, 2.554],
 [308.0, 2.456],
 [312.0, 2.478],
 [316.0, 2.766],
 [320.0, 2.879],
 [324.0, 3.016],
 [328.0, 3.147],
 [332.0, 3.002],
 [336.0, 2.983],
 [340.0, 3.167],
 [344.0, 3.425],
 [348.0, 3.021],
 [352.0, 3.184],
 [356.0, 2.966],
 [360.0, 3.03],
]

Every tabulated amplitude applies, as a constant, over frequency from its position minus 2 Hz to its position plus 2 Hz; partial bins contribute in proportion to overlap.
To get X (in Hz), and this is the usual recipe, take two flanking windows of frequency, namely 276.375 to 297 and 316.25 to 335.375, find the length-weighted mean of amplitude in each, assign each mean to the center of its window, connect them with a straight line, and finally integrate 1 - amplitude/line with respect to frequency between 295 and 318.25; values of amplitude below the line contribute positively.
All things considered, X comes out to 2.9 Hz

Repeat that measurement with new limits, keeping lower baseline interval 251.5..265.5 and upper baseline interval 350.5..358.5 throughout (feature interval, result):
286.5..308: 2.1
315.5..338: 0.5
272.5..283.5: -0.1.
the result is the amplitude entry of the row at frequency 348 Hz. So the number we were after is 3.021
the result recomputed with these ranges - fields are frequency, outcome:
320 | 2.879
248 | 3.035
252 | 3.009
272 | 3.005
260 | 2.923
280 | 3.167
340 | 3.167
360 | 3.03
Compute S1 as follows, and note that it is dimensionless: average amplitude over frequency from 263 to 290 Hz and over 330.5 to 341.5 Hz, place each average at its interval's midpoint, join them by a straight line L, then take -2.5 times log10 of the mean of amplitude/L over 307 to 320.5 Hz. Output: 0.16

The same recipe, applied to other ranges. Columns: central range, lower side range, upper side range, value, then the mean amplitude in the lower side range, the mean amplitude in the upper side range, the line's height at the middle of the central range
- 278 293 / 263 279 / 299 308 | -0.07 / 3.06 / 2.55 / 2.83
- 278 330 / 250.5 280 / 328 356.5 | 0.09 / 3.04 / 3.12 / 3.08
